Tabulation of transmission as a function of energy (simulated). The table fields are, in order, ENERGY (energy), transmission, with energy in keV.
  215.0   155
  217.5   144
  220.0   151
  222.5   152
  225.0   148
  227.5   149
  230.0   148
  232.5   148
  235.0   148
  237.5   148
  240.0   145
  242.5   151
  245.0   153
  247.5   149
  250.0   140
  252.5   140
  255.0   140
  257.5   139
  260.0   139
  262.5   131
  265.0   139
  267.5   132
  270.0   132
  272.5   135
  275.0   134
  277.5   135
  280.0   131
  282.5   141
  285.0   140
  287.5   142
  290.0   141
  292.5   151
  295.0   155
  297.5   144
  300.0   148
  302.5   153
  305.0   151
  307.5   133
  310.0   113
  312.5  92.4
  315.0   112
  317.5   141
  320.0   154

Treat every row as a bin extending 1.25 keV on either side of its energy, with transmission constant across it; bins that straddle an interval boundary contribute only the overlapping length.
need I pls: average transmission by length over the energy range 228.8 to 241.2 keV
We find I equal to 147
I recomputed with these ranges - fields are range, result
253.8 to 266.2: 138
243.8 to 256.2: 144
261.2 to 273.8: 134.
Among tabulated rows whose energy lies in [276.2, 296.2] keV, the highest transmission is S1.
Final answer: 155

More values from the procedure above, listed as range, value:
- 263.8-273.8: 139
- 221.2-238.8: 152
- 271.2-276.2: 135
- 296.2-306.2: 153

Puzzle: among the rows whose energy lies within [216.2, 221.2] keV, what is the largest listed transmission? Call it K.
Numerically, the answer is 151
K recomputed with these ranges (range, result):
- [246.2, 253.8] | 149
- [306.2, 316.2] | 133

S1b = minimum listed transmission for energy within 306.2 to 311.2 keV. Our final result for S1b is 113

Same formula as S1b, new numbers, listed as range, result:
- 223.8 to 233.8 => 148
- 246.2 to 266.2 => 131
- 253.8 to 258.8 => 139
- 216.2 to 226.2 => 144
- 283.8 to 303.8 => 140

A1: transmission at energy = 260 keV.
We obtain 139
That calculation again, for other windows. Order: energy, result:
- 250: 140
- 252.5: 140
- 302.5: 153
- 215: 155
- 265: 139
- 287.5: 142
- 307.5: 133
